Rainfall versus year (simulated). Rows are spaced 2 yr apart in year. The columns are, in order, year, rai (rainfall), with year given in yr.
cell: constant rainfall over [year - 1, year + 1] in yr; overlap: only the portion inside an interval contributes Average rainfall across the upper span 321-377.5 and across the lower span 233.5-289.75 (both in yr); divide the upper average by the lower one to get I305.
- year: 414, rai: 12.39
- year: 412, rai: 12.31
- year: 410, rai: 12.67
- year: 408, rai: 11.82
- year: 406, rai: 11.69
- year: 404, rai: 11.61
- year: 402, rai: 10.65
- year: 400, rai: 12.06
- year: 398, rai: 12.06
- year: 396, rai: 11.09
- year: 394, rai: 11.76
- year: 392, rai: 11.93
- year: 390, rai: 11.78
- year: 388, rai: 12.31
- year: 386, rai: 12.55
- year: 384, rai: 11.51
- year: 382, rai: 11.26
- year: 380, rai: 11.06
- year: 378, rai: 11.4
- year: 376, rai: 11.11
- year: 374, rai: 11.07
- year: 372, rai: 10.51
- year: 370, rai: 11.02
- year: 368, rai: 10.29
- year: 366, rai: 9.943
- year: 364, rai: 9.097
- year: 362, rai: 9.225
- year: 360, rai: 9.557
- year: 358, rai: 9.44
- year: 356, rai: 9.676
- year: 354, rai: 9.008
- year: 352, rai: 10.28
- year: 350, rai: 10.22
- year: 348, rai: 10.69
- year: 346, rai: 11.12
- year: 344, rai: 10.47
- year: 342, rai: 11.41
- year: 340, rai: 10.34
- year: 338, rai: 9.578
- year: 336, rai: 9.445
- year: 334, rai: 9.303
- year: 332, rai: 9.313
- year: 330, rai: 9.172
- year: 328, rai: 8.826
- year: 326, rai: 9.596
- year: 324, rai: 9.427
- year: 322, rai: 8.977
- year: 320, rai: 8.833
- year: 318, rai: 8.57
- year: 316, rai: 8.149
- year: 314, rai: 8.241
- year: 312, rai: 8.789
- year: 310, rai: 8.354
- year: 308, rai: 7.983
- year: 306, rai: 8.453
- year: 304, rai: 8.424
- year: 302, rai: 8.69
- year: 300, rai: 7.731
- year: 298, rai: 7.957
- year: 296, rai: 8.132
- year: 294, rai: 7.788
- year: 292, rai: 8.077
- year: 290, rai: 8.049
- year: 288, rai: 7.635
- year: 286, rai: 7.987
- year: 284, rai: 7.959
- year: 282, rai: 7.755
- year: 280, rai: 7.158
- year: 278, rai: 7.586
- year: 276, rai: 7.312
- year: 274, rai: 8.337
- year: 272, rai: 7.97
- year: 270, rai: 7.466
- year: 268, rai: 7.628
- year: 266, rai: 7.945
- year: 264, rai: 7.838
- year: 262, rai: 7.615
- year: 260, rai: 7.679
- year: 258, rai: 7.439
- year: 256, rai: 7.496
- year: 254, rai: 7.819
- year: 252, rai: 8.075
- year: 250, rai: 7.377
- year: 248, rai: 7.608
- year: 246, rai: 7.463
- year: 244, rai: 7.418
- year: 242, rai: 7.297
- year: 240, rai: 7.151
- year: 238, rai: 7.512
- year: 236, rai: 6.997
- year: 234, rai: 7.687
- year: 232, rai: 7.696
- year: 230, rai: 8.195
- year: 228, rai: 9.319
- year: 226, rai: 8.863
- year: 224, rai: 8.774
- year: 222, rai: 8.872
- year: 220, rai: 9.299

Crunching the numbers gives 1.31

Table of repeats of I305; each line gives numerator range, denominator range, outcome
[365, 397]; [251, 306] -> 1.44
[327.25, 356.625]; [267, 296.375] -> 1.28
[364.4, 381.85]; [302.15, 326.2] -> 1.25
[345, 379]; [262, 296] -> 1.31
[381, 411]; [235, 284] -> 1.55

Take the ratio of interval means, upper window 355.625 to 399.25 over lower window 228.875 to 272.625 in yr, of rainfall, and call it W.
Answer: 1.43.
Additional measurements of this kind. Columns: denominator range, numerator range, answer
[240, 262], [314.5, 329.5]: 1.18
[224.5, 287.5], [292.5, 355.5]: 1.18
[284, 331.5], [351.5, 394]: 1.27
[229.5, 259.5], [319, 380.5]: 1.32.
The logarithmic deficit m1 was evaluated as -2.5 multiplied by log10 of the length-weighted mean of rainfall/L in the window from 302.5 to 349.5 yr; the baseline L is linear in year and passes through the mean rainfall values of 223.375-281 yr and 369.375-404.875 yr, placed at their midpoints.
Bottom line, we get 0.06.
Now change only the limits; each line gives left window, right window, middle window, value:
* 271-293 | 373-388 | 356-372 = 0.11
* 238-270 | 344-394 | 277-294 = 0.09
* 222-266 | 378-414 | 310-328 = 0.11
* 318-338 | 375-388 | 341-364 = 0.02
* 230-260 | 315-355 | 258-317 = 0.08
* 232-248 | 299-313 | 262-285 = 0.02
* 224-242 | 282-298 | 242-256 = 0.05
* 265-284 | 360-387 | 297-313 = 0.04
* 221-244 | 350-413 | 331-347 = 0.00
